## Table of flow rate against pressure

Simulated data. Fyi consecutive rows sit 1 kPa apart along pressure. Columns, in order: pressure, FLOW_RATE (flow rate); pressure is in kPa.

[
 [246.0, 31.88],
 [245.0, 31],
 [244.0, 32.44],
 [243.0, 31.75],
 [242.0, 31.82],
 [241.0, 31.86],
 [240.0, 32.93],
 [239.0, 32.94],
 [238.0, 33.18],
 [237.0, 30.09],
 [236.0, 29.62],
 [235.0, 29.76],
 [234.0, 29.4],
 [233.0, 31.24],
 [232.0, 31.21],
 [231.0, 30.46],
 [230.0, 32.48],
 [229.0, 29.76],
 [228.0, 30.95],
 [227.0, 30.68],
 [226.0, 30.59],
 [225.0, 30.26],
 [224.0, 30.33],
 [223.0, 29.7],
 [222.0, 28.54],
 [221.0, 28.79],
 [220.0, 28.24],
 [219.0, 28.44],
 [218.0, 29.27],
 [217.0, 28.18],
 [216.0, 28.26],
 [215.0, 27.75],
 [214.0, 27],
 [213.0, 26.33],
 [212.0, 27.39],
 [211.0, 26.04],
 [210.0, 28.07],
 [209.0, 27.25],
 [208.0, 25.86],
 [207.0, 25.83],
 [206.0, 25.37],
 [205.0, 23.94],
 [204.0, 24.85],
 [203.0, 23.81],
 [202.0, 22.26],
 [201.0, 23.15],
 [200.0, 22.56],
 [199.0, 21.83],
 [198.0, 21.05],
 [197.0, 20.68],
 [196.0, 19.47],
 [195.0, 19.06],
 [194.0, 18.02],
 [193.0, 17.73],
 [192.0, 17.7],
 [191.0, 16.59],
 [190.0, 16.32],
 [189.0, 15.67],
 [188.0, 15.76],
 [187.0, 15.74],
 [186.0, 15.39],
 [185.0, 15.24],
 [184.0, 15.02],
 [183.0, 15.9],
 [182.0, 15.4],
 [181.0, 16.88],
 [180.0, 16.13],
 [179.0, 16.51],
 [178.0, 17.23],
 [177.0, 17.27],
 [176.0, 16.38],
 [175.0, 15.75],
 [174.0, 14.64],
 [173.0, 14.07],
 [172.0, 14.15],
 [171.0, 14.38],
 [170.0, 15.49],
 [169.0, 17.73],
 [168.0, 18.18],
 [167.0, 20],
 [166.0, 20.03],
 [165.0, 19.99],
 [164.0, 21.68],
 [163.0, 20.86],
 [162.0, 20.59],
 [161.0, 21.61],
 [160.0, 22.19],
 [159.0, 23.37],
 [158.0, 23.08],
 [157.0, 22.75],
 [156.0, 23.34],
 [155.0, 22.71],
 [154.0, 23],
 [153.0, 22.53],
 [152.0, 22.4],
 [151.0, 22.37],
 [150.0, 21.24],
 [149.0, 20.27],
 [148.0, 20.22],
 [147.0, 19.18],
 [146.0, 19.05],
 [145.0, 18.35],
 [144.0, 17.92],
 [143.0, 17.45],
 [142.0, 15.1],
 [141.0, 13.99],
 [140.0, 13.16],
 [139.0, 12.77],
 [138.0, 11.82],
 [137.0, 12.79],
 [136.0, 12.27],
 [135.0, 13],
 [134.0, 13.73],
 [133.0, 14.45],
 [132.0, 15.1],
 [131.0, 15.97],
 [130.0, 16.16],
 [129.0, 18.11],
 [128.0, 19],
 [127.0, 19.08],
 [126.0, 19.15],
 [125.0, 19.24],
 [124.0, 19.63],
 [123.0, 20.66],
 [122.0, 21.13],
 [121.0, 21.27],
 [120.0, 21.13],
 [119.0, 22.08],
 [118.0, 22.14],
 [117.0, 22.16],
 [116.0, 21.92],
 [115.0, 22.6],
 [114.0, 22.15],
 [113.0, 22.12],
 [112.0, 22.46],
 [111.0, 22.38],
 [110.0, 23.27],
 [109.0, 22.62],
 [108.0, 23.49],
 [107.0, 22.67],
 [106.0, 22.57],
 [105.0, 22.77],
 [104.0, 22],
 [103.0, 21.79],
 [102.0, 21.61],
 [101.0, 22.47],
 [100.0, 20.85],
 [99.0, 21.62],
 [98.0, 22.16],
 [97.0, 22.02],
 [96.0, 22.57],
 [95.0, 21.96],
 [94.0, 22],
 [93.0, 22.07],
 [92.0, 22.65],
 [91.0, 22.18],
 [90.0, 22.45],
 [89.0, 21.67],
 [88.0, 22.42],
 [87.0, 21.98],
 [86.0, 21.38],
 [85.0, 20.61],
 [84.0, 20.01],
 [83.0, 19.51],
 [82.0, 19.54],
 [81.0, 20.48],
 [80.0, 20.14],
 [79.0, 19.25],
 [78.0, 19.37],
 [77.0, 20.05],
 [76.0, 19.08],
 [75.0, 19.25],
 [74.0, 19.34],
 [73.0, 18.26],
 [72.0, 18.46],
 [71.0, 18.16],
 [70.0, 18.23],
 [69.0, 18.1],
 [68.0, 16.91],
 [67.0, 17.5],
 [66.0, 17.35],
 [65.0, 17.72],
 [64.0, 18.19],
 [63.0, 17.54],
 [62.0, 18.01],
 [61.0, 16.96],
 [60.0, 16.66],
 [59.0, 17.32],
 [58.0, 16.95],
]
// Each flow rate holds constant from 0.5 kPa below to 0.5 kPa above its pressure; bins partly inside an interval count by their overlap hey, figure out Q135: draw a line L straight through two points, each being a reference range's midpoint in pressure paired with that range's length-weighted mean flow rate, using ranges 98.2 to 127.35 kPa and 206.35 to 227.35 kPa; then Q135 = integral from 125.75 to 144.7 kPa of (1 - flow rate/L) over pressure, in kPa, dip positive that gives 6.39 kPa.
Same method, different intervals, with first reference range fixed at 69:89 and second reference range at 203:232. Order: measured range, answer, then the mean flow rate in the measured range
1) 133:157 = 6.11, 17.8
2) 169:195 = 9.97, 16.1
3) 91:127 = -0.45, 21.8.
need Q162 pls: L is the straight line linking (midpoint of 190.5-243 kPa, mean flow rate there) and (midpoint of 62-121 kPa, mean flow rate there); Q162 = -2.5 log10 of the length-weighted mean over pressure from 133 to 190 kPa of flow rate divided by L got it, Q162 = 0.34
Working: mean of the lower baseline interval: 20.8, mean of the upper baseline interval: 26.9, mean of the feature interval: 17.7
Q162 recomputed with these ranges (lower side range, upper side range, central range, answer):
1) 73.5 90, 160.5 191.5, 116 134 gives -0.02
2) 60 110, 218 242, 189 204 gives 0.37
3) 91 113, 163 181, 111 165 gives 0.01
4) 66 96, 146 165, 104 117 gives -0.09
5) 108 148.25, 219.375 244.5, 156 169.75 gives 0.08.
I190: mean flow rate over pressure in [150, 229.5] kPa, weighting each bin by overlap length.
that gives 21.9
